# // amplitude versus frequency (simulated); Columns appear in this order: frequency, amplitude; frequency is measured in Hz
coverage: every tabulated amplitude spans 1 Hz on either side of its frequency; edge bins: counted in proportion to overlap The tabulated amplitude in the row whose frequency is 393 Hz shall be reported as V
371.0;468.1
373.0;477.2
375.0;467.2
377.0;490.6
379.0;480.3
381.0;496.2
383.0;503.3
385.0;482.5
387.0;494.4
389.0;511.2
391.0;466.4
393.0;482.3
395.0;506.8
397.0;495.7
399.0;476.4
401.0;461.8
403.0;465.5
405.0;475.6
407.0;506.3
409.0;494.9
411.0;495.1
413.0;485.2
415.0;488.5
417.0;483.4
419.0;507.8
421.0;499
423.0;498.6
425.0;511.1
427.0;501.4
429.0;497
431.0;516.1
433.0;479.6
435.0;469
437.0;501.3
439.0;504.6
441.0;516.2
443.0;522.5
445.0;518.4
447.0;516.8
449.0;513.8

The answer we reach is 482.3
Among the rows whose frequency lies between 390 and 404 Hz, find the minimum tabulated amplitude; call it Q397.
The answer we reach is 461.8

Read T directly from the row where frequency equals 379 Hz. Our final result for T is 480.3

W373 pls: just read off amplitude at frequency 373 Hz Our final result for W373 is 477.2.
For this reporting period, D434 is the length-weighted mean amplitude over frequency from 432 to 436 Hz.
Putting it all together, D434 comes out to 474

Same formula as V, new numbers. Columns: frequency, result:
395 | 506.8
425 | 511.1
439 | 504.6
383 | 503.3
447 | 516.8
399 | 476.4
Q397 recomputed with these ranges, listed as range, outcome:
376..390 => 480.3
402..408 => 465.5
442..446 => 518.4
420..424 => 498.6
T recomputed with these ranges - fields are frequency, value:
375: 467.2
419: 507.8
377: 490.6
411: 495.1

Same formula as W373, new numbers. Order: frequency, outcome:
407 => 506.3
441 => 516.2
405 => 475.6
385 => 482.5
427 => 501.4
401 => 461.8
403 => 465.5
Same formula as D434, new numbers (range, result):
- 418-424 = 502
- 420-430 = 501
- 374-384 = 488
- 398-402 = 469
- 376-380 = 485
